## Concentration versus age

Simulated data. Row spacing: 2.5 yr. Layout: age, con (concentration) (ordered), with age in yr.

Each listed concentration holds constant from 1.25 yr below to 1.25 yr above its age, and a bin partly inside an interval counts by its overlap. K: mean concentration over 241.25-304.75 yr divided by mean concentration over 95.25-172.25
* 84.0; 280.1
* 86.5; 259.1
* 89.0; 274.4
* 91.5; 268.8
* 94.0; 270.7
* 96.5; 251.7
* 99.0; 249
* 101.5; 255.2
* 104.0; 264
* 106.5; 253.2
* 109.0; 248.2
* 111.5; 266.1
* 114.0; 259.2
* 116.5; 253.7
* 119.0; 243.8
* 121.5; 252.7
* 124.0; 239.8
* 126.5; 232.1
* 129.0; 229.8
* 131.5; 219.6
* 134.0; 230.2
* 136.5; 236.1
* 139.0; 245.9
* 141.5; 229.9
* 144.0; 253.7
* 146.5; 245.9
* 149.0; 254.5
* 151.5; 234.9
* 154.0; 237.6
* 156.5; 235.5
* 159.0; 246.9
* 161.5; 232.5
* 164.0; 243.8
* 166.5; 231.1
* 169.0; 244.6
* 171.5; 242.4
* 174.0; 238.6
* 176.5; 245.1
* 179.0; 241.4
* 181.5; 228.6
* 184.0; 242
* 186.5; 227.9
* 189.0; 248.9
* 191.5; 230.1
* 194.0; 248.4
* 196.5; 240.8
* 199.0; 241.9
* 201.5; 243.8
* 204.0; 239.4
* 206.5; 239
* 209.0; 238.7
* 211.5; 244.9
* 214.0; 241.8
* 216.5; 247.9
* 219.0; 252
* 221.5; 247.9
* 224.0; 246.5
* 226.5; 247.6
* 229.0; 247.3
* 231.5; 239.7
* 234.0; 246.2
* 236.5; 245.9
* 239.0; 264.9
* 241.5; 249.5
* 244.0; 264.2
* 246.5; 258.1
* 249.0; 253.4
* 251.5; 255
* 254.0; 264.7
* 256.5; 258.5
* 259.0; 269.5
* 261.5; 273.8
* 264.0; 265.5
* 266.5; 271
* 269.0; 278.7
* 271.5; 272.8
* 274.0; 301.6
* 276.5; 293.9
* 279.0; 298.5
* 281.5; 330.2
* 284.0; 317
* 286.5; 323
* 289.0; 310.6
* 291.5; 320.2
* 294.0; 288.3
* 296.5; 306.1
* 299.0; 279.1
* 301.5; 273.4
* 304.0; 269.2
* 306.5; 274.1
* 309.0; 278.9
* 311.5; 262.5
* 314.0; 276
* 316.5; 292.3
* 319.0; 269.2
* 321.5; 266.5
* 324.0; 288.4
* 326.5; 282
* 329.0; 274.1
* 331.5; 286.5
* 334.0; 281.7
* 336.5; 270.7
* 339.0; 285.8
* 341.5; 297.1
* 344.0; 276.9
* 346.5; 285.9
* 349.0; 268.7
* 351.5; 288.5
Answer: 1.16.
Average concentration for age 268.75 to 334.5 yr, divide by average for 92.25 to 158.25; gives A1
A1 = 1.17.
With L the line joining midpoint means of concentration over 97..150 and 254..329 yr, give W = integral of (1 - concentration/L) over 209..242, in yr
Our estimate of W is 2.7 yr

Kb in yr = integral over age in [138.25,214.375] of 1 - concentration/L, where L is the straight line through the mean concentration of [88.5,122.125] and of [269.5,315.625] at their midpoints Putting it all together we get 8.51 yr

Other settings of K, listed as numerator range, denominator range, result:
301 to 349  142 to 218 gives 1.15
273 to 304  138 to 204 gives 1.26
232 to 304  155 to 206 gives 1.16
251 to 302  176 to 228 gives 1.19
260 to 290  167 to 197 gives 1.23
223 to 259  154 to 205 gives 1.06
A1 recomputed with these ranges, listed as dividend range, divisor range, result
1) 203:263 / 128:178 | 1.05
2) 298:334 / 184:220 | 1.14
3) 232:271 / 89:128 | 1.03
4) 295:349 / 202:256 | 1.12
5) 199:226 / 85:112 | 0.94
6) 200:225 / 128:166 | 1.02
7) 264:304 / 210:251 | 1.18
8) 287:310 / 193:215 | 1.20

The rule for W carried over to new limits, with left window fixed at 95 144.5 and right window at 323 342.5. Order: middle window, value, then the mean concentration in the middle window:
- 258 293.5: -2.8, 295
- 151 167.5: 1.0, 238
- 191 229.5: 2.6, 244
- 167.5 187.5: 1.3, 239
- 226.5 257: 1.5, 254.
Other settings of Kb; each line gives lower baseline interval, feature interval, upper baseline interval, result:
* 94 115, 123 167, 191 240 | 2.5 yr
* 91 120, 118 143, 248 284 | 2.3 yr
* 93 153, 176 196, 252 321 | 1.7 yr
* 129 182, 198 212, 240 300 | 0.9 yr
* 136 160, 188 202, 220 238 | 0.1 yr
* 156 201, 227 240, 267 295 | 1.2 yr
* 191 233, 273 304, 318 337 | -4.2 yr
